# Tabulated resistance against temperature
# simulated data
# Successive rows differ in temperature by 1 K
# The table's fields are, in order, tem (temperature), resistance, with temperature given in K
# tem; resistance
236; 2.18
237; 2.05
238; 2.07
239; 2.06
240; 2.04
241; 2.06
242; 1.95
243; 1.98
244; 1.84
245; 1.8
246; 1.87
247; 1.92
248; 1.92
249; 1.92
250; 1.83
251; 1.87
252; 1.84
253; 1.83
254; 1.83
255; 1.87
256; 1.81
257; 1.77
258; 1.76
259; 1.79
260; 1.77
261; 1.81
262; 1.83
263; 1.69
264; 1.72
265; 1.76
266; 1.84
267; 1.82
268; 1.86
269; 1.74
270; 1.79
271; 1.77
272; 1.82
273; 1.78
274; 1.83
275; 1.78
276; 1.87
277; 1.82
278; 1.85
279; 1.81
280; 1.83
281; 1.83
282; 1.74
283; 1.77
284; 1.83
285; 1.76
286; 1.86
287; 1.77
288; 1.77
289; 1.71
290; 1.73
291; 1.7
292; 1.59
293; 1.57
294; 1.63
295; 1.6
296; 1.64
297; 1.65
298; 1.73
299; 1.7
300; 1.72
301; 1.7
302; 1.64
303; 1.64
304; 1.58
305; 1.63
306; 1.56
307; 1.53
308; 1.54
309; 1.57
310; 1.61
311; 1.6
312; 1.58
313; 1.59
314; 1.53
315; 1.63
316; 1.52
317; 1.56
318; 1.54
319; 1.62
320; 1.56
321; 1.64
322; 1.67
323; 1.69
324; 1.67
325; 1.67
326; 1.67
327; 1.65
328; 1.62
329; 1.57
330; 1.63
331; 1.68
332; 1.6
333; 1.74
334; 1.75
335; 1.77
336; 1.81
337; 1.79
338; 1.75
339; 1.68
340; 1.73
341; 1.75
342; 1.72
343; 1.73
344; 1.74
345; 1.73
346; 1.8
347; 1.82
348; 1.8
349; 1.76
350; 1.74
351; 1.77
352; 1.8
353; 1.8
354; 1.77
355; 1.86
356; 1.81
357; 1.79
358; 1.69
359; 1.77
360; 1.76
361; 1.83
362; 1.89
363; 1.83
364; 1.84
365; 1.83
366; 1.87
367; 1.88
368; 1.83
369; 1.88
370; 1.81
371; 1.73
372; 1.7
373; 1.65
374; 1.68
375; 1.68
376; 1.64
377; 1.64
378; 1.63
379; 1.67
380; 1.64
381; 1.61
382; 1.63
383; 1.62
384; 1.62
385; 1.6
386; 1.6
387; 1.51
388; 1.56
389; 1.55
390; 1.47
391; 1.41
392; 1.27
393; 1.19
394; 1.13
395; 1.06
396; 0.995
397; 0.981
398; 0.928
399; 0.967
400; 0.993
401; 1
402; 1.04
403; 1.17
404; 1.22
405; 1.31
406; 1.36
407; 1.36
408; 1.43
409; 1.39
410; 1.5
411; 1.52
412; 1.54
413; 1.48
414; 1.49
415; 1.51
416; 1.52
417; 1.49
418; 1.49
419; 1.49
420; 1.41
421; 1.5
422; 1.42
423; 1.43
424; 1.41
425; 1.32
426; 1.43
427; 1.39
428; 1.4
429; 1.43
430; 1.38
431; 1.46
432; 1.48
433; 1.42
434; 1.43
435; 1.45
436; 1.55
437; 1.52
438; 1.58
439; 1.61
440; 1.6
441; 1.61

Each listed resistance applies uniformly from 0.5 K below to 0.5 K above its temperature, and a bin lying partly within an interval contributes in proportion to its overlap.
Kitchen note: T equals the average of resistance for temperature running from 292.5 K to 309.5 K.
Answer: 1.63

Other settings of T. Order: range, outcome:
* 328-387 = 1.73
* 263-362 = 1.71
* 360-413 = 1.5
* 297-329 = 1.62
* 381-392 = 1.55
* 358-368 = 1.83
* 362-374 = 1.8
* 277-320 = 1.67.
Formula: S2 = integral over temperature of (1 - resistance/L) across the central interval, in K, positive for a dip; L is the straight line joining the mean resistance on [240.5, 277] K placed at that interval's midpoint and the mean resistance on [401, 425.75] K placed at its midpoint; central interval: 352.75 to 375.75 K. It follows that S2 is -3.8 K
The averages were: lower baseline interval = 1.83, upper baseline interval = 1.4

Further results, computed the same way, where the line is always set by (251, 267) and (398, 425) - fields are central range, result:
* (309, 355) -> -3.0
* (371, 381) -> -1.4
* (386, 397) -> 0.8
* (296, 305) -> 0.1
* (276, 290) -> -0.6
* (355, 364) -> -1.8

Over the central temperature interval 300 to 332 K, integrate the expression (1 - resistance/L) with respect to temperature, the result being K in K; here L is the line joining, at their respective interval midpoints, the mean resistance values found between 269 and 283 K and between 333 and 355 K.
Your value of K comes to 3.1 K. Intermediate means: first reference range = 1.81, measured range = 1.61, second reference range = 1.76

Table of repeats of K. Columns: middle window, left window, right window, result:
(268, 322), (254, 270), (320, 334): 1.1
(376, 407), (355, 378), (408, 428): 5.2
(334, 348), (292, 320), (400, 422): -2.1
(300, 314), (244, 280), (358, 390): 1.4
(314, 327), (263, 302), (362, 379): 1.0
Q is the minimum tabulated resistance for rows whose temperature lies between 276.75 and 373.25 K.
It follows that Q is 1.52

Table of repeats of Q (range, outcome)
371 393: 1.19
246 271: 1.69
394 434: 0.928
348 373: 1.65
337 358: 1.68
